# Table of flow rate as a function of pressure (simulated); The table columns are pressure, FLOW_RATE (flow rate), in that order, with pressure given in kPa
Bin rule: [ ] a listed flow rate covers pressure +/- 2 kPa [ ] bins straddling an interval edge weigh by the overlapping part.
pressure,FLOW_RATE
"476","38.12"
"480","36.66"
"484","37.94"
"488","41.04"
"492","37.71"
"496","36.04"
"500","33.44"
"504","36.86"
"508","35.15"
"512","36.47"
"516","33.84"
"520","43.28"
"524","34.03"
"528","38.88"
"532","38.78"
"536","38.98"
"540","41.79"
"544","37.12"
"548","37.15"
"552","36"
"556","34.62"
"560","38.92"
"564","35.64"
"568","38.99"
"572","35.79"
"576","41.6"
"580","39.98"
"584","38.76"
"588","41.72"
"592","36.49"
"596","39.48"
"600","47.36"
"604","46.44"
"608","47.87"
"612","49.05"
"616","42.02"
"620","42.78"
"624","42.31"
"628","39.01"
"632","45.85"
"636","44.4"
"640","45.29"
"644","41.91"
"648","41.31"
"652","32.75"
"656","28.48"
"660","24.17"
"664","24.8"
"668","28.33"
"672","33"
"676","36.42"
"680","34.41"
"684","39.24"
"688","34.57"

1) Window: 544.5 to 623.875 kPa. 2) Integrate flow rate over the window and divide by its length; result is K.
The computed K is 40.5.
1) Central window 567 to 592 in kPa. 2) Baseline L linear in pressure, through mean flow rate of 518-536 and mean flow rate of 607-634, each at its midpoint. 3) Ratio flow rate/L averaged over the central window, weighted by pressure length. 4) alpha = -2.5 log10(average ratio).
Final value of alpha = 0.07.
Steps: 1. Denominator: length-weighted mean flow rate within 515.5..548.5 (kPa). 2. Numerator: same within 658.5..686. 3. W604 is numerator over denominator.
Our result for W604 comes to 0.82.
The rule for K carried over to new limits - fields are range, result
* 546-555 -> 36.4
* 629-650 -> 43.5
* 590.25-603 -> 41.6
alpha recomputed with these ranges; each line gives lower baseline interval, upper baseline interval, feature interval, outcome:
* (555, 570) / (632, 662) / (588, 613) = -0.18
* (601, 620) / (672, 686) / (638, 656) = 0.05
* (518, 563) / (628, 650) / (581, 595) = 0.04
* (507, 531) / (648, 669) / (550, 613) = -0.21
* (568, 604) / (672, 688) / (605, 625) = -0.15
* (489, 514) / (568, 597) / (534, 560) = 0.00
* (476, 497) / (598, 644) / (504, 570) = 0.08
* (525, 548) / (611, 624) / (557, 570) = 0.08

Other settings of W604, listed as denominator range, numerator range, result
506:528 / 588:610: 1.18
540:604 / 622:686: 0.93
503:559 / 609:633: 1.17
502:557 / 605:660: 1.10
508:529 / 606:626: 1.21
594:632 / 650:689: 0.71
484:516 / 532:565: 1.03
